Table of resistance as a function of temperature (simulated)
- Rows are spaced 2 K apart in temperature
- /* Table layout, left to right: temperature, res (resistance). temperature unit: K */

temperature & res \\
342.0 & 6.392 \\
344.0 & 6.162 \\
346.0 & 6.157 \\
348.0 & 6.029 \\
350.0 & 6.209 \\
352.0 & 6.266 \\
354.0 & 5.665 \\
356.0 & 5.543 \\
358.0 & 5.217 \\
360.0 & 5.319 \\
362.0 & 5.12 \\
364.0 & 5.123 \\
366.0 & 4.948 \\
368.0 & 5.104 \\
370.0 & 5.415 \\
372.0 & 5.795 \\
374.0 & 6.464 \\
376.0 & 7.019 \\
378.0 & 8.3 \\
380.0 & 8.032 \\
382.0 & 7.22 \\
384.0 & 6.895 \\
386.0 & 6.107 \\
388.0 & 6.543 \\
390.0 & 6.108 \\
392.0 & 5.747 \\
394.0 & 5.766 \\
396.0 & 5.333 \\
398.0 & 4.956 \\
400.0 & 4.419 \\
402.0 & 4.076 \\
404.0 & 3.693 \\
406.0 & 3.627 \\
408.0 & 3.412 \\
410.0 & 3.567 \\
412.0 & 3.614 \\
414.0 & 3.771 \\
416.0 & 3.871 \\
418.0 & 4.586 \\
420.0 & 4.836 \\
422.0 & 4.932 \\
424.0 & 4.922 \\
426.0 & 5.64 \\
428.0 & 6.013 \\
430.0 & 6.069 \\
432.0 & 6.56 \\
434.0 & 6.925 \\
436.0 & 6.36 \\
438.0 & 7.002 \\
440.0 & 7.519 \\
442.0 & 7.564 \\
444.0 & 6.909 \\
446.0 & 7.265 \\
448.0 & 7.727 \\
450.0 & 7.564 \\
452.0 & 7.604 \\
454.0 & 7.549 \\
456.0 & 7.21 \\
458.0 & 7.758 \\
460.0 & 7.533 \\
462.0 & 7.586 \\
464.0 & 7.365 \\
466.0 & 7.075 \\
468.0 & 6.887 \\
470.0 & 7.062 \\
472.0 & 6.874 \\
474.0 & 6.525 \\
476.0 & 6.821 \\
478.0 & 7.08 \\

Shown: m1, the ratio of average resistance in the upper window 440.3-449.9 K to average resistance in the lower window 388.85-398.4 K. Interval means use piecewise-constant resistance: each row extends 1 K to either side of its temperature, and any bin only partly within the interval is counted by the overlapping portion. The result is 1.31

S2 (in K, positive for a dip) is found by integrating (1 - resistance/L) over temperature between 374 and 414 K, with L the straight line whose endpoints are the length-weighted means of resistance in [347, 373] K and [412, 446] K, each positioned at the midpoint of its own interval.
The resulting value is 1.2 K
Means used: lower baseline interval 5.52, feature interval 5.48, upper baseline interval 5.82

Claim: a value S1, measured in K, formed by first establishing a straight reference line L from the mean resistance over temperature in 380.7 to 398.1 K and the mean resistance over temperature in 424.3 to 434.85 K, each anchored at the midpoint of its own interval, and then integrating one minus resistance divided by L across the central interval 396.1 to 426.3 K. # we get 9.29 K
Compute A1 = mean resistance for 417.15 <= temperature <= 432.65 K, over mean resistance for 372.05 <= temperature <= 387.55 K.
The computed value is 0.77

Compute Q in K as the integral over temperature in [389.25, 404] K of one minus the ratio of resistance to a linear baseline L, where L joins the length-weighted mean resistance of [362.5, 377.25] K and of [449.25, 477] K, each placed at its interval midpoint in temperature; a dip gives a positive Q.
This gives 2.5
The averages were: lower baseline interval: 5.72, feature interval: 5.08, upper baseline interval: 7.24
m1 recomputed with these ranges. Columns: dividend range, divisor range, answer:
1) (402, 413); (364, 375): 0.66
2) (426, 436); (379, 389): 0.91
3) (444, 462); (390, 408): 1.59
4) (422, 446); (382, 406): 1.19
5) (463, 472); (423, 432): 1.23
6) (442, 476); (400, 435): 1.55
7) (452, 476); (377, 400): 1.13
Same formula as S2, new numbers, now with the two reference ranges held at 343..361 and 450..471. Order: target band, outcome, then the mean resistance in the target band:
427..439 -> 0.9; 6.49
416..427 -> 3.1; 4.88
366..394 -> -0.9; 6.44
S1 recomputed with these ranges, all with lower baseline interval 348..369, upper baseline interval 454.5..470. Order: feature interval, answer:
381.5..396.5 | -0.5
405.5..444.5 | 7.7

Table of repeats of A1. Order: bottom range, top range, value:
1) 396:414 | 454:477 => 1.80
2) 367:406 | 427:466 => 1.22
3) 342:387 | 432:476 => 1.18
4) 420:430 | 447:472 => 1.37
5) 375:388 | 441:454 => 1.03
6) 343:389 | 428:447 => 1.12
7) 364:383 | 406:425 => 0.65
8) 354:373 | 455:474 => 1.36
